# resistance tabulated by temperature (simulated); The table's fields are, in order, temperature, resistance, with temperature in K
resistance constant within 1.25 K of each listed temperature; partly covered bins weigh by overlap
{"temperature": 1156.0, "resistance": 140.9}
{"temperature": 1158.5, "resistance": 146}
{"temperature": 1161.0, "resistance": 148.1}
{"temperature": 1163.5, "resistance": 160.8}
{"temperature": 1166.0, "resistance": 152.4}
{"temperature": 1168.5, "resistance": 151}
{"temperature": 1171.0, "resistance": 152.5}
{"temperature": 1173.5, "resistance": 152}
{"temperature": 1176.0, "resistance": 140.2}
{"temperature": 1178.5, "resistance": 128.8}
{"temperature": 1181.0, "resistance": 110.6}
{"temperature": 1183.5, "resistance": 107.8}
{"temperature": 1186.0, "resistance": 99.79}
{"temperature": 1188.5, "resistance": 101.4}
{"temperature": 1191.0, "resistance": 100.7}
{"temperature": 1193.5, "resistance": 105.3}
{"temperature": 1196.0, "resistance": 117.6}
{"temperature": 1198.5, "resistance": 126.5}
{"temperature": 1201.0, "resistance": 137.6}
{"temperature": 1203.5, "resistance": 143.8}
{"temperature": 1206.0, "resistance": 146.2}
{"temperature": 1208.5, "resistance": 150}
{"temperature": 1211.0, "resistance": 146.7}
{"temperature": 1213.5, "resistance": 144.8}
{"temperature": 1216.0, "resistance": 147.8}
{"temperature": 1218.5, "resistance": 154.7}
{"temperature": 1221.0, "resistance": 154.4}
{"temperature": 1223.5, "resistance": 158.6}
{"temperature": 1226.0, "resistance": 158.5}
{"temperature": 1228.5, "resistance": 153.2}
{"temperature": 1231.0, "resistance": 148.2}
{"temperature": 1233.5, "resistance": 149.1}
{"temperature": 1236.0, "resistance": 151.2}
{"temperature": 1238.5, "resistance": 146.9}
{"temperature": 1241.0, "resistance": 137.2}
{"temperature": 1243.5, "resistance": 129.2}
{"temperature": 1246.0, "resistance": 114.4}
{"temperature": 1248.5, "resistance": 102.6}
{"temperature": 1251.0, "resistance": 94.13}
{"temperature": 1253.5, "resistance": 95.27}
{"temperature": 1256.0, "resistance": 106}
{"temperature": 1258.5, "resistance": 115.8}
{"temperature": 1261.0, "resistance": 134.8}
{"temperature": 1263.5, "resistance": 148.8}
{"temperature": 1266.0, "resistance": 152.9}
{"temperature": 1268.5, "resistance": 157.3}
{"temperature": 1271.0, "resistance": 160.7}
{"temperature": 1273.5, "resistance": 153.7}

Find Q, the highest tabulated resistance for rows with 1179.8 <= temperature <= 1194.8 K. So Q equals 110.6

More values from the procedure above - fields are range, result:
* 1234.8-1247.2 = 151.2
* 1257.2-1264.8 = 148.8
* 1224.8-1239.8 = 158.5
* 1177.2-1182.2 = 128.8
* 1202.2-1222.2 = 154.7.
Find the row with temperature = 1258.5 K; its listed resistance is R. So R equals 115.8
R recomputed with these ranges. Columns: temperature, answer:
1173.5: 152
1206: 146.2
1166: 152.4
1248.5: 102.6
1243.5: 129.2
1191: 100.7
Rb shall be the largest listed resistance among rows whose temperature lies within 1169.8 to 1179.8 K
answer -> 152.5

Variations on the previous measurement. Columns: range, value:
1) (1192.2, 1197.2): 117.6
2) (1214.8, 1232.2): 158.6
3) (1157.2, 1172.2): 160.8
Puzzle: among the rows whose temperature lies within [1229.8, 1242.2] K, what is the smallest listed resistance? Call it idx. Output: 137.2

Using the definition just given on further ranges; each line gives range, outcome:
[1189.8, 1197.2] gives 100.7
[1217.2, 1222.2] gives 154.4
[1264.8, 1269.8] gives 152.9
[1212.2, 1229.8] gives 144.8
